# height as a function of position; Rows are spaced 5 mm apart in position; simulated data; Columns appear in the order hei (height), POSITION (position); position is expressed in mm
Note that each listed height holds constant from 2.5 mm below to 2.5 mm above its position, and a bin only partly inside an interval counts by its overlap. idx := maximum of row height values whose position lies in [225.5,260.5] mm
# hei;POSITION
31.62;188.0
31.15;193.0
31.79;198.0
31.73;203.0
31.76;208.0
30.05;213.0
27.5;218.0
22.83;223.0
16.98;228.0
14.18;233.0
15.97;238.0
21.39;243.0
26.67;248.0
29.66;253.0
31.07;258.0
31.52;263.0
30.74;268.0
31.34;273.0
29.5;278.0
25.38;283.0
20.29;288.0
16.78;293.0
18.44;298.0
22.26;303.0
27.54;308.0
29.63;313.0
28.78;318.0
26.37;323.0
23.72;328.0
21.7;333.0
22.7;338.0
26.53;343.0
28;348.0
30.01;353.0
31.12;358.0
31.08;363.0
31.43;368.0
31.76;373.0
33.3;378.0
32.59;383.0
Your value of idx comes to 31.07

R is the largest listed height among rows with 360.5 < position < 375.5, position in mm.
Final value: 31.76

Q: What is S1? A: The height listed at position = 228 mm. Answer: 16.98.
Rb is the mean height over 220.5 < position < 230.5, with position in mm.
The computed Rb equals 19.9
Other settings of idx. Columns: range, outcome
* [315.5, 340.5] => 28.78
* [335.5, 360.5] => 31.12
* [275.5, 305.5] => 29.5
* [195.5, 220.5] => 31.79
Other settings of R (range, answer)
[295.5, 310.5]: 27.54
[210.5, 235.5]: 30.05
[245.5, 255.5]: 29.66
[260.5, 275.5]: 31.52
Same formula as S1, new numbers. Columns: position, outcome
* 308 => 27.54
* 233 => 14.18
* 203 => 31.73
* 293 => 16.78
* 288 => 20.29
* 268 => 30.74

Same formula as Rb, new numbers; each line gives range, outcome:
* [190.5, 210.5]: 31.6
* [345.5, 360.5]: 29.7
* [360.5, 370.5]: 31.3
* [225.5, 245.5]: 17.1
